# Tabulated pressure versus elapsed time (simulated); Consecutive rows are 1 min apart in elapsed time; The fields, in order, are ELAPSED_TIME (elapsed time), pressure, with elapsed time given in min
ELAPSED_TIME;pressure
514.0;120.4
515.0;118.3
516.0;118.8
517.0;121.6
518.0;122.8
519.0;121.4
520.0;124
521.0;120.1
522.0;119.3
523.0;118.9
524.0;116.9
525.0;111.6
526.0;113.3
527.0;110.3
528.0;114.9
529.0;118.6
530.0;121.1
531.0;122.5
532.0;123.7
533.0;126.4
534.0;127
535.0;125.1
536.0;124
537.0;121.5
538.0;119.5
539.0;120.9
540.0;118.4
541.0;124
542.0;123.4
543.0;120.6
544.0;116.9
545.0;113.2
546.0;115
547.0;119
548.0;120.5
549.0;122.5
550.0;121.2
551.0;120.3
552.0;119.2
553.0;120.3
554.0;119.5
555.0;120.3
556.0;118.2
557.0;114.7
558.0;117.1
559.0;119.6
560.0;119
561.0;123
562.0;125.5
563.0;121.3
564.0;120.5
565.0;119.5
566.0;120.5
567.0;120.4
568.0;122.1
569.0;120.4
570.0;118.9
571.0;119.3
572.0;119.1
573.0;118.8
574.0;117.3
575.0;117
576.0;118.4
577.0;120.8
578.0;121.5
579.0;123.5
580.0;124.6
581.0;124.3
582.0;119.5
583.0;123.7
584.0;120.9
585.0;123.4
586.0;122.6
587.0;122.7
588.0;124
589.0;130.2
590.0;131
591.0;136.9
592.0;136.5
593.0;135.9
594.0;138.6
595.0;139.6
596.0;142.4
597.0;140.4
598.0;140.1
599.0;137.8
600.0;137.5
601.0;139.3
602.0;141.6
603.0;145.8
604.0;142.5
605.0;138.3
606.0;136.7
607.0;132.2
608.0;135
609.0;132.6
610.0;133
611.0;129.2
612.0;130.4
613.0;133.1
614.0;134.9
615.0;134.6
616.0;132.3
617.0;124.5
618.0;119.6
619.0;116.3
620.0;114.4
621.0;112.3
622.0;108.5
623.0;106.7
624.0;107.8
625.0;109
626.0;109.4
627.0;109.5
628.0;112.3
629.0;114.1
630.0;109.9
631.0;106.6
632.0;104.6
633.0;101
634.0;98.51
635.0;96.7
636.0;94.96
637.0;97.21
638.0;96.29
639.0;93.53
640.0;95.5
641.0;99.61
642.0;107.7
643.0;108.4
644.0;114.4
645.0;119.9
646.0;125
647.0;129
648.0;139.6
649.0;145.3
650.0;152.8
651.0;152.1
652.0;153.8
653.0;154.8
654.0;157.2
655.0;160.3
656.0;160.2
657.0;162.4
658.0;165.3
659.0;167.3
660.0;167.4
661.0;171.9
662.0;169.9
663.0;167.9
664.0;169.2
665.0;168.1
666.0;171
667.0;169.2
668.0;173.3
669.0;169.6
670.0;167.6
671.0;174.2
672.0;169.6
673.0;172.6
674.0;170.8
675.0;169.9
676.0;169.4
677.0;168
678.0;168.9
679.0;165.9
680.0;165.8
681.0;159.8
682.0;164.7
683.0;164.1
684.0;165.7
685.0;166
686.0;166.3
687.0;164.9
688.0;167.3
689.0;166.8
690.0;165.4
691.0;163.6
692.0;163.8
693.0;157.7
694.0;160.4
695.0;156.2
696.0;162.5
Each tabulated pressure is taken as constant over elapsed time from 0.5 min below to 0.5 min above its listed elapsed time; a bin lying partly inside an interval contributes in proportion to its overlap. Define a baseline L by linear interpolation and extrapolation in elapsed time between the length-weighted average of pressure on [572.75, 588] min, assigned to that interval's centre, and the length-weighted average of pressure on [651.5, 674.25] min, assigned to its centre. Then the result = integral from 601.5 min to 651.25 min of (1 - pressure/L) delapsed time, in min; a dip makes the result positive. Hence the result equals 8.9 min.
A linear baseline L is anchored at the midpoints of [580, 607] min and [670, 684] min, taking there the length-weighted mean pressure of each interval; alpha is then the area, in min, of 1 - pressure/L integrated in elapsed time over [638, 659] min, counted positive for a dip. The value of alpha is 2.9 min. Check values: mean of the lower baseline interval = 133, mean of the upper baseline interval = 168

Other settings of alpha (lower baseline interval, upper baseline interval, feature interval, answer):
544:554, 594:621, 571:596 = 0.4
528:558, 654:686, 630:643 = 4.6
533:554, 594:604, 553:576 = 1.5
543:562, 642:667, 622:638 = 4.3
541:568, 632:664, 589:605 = -1.6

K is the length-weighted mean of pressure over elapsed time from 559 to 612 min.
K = 128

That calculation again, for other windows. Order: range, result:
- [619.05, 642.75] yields 105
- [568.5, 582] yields 120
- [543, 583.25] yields 120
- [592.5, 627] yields 129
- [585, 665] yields 130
